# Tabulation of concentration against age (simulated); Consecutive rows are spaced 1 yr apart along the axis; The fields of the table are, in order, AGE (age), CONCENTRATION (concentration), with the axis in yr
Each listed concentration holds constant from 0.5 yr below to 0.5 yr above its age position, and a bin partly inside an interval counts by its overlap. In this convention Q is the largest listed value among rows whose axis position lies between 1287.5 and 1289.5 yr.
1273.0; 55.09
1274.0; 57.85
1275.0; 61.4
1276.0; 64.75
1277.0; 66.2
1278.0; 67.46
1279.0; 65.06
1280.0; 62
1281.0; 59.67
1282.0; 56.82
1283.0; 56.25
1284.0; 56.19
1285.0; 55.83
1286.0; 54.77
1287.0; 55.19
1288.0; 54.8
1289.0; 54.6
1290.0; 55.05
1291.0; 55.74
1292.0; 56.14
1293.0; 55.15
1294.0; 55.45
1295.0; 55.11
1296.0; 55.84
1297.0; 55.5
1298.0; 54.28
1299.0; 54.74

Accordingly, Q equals 54.8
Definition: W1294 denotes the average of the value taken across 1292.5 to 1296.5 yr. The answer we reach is 55.4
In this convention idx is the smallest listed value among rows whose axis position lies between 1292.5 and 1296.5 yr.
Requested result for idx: 55.11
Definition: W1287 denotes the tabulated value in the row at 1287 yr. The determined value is 55.19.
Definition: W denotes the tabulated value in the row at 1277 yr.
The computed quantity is 66.2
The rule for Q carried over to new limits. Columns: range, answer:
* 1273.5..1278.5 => 67.46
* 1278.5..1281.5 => 65.06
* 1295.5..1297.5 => 55.84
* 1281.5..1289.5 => 56.82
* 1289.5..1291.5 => 55.74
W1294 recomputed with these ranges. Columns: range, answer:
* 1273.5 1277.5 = 62.5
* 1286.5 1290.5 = 54.9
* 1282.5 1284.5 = 56.2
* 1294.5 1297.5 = 55.5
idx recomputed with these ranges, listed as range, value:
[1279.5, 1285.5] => 55.83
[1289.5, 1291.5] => 55.05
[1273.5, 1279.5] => 57.85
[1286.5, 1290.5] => 54.6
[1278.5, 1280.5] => 62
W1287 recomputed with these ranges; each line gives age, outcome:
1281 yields 59.67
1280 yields 62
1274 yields 57.85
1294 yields 55.45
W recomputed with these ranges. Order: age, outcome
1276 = 64.75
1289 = 54.6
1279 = 65.06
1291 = 55.74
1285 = 55.83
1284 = 56.19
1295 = 55.11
